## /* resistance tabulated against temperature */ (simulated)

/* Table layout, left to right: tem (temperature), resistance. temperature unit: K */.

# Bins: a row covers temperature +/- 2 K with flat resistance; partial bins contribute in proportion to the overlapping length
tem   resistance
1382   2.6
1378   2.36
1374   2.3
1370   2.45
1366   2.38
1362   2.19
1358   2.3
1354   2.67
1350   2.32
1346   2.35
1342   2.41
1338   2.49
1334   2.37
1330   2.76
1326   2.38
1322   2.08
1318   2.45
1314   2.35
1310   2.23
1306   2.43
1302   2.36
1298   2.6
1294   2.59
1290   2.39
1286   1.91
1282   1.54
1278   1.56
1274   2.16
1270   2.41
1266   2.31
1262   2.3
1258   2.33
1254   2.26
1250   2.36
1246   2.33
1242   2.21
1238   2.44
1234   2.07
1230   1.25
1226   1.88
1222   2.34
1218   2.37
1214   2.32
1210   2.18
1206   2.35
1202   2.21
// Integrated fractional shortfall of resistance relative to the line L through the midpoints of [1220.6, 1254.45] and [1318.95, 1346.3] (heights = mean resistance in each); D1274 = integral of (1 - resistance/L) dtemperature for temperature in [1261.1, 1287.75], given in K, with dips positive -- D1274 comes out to 2.5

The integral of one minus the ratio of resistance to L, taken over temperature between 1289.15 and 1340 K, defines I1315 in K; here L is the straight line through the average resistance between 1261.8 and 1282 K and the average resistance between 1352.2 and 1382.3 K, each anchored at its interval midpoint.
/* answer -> -4.7 K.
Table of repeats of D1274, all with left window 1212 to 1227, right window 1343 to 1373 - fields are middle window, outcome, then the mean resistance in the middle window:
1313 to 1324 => 0.25 K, 2.29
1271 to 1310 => 2.30 K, 2.18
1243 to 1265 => -0.27 K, 2.31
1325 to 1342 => -1.02 K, 2.5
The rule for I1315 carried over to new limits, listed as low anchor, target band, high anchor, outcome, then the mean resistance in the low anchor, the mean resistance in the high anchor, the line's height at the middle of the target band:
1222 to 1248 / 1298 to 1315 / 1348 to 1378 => -1.08 K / 2.05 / 2.37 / 2.23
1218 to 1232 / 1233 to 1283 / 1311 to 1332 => -3.09 K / 1.9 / 2.4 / 2.07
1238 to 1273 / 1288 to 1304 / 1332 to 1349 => -0.87 K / 2.32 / 2.4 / 2.36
